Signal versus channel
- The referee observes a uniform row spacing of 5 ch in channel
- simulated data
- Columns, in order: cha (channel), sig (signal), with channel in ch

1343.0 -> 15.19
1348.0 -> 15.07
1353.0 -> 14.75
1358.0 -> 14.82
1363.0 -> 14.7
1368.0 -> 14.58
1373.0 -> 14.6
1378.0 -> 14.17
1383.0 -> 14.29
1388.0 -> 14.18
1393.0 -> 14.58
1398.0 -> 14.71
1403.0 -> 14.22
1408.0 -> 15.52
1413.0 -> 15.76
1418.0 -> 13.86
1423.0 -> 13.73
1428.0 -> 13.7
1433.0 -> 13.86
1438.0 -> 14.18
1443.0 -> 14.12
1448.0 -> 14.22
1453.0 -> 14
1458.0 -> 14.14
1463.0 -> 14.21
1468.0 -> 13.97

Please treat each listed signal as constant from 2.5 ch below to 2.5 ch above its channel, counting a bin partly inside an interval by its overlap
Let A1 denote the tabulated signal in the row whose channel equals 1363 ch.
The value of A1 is 14.7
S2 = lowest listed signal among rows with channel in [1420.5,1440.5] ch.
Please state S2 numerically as 13.7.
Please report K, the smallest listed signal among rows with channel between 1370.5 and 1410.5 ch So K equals 14.17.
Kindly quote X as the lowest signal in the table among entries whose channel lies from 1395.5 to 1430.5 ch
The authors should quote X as 13.7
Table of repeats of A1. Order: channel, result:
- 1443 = 14.12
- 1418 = 13.86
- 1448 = 14.22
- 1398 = 14.71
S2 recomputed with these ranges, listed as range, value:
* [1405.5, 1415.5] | 15.52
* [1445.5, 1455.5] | 14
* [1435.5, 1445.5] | 14.12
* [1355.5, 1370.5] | 14.58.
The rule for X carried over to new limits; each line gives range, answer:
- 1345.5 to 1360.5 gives 14.75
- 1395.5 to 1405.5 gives 14.22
